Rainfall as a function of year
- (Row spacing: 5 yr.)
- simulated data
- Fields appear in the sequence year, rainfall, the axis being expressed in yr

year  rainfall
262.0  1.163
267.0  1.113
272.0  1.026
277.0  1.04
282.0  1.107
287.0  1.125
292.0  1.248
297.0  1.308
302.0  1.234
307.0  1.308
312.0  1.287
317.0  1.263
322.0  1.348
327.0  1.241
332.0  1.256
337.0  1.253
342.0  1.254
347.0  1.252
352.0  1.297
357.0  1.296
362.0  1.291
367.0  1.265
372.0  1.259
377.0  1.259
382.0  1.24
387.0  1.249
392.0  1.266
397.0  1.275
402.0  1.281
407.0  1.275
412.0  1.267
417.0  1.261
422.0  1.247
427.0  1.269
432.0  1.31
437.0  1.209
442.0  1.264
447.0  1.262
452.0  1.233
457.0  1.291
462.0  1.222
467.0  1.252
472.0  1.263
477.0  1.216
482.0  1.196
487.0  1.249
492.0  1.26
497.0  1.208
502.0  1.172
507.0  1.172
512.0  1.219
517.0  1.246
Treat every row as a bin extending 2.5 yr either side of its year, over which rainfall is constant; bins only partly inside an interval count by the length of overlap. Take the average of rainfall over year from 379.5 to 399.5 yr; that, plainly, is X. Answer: 1.26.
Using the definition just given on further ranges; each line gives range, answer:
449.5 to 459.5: 1.26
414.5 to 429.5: 1.26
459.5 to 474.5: 1.25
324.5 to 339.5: 1.25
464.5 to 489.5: 1.24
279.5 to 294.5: 1.16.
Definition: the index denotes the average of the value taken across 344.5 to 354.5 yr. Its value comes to 1.27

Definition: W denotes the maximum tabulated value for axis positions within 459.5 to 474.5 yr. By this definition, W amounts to 1.263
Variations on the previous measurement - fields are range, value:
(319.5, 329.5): 1.348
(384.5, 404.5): 1.281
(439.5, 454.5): 1.264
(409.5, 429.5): 1.269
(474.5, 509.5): 1.26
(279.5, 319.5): 1.308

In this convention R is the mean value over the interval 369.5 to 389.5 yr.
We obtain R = 1.25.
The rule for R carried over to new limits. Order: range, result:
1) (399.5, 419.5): 1.27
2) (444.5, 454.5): 1.25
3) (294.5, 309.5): 1.28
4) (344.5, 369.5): 1.28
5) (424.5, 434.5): 1.29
